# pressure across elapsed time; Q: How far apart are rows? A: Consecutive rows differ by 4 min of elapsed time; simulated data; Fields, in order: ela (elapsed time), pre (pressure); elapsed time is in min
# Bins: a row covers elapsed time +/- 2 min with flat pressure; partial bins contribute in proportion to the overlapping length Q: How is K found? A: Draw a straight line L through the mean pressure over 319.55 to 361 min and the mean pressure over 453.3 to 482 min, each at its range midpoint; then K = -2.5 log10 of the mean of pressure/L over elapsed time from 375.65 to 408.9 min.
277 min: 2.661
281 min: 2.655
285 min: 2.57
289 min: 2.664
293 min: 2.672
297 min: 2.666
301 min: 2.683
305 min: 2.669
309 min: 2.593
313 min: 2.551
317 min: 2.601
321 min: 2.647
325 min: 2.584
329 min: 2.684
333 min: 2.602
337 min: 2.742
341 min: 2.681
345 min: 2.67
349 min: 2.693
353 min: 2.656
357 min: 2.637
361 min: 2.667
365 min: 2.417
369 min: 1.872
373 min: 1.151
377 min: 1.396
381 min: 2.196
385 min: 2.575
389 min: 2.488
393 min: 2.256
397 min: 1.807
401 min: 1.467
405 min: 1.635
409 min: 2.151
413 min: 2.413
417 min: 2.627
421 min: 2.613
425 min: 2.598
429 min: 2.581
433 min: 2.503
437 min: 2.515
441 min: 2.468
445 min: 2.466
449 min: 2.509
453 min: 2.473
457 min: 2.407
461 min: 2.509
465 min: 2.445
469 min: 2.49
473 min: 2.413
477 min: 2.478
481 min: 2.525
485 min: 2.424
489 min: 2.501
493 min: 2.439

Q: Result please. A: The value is 0.28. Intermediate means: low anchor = 2.66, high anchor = 2.47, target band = 2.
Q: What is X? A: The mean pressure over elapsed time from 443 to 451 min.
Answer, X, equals 2.49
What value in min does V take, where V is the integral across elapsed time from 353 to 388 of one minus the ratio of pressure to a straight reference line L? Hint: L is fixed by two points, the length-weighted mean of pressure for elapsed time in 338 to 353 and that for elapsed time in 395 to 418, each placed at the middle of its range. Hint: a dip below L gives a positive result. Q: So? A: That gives 3.6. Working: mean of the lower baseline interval 2.68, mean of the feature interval 2.16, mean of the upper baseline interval 1.99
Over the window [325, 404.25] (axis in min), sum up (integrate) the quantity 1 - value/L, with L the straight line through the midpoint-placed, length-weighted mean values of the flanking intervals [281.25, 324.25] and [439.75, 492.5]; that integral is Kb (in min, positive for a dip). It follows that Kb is 8.57 min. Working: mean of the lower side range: 2.63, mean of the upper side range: 2.47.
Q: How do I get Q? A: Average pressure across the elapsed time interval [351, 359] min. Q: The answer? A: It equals 2.65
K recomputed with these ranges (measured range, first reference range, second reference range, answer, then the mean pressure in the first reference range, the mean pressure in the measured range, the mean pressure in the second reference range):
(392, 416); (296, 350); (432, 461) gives 0.274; 2.65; 1.97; 2.48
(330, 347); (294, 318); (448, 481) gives -0.032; 2.63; 2.67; 2.47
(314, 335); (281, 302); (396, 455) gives -0.020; 2.65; 2.62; 2.33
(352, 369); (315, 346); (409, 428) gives 0.043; 2.65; 2.51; 2.52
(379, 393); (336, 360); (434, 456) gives 0.089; 2.68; 2.4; 2.48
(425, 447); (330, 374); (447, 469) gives -0.019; 2.47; 2.51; 2.47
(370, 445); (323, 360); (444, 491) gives 0.166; 2.66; 2.19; 2.47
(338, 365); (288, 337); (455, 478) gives -0.025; 2.64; 2.65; 2.46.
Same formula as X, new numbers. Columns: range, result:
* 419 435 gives 2.57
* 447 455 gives 2.49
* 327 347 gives 2.68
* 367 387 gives 1.84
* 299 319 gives 2.62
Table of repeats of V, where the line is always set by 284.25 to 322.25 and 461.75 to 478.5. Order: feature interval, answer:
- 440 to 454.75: 0.02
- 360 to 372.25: 1.90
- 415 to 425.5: -0.43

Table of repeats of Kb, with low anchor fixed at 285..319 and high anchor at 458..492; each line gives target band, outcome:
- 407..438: 0.24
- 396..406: 3.62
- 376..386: 1.91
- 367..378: 4.66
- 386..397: 1.13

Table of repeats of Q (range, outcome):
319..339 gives 2.65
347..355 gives 2.67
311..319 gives 2.58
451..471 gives 2.46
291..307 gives 2.67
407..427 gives 2.48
